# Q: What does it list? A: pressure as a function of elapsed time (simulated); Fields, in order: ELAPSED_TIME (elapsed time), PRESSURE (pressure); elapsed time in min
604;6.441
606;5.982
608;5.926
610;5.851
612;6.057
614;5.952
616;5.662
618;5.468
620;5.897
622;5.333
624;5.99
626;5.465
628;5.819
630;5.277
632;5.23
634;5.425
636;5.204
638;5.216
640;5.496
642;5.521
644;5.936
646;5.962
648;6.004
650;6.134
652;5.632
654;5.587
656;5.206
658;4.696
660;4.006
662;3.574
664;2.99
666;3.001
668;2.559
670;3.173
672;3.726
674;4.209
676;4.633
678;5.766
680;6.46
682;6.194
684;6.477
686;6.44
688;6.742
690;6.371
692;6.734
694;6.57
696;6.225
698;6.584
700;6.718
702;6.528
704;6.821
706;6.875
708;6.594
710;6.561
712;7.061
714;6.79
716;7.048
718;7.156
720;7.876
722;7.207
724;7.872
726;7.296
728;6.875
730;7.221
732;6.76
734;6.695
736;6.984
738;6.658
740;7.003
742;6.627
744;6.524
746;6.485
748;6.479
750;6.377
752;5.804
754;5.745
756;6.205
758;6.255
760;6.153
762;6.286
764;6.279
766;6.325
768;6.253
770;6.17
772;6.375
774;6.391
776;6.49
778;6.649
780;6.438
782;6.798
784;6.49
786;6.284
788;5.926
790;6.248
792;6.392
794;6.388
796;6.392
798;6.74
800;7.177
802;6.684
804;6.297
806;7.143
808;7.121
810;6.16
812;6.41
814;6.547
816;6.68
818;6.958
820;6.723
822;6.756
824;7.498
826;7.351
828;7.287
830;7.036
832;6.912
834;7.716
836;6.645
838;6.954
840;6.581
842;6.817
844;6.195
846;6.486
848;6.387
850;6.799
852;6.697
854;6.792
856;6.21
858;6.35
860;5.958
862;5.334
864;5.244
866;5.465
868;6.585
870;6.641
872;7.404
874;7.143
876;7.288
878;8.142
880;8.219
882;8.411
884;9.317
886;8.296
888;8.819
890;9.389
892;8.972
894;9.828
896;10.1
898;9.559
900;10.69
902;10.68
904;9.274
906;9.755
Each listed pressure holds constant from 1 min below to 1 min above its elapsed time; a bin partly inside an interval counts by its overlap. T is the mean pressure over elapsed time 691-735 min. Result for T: 6.91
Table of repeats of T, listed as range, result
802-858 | 6.77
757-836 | 6.62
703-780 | 6.66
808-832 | 6.87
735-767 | 6.39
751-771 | 6.15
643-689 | 5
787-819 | 6.58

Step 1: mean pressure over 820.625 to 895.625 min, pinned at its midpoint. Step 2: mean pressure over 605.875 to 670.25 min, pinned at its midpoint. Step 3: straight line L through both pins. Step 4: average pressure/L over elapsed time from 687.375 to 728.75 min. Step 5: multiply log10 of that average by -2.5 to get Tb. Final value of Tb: -0.178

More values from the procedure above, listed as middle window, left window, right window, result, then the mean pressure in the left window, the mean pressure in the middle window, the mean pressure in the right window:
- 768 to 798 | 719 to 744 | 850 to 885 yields 0.098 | 7.07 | 6.4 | 6.89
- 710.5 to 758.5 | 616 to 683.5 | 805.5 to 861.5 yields -0.166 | 5.07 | 6.79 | 6.74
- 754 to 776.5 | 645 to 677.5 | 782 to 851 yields -0.052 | 4.46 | 6.26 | 6.71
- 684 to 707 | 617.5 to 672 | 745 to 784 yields -0.186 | 5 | 6.6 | 6.32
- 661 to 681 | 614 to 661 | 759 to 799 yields 0.384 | 5.5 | 4.01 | 6.37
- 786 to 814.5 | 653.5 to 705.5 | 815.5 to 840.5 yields 0.028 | 5.32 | 6.54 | 7.02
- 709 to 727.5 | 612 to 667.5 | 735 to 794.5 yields -0.205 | 5.24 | 7.2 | 6.38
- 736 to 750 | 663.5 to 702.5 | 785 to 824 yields -0.109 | 5.42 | 6.64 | 6.6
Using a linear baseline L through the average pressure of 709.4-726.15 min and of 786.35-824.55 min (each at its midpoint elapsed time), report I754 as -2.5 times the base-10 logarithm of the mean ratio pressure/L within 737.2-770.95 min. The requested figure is 0.11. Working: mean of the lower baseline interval 7.22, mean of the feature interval 6.33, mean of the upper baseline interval 6.63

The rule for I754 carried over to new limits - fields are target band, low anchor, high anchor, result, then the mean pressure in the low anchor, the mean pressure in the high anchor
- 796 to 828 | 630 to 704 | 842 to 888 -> -0.05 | 5.38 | 6.92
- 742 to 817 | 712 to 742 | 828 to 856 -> 0.08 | 7.09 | 6.77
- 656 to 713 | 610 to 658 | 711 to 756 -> 0.14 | 5.61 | 6.83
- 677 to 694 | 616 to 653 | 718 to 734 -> 0.02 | 5.61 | 7.25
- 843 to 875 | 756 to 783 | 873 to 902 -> 0.29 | 6.37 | 8.93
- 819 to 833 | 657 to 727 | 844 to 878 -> -0.12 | 5.87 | 6.47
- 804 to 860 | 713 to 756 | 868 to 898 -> 0.16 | 6.82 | 8.4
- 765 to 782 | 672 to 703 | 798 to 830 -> 0.03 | 6.1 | 6.86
